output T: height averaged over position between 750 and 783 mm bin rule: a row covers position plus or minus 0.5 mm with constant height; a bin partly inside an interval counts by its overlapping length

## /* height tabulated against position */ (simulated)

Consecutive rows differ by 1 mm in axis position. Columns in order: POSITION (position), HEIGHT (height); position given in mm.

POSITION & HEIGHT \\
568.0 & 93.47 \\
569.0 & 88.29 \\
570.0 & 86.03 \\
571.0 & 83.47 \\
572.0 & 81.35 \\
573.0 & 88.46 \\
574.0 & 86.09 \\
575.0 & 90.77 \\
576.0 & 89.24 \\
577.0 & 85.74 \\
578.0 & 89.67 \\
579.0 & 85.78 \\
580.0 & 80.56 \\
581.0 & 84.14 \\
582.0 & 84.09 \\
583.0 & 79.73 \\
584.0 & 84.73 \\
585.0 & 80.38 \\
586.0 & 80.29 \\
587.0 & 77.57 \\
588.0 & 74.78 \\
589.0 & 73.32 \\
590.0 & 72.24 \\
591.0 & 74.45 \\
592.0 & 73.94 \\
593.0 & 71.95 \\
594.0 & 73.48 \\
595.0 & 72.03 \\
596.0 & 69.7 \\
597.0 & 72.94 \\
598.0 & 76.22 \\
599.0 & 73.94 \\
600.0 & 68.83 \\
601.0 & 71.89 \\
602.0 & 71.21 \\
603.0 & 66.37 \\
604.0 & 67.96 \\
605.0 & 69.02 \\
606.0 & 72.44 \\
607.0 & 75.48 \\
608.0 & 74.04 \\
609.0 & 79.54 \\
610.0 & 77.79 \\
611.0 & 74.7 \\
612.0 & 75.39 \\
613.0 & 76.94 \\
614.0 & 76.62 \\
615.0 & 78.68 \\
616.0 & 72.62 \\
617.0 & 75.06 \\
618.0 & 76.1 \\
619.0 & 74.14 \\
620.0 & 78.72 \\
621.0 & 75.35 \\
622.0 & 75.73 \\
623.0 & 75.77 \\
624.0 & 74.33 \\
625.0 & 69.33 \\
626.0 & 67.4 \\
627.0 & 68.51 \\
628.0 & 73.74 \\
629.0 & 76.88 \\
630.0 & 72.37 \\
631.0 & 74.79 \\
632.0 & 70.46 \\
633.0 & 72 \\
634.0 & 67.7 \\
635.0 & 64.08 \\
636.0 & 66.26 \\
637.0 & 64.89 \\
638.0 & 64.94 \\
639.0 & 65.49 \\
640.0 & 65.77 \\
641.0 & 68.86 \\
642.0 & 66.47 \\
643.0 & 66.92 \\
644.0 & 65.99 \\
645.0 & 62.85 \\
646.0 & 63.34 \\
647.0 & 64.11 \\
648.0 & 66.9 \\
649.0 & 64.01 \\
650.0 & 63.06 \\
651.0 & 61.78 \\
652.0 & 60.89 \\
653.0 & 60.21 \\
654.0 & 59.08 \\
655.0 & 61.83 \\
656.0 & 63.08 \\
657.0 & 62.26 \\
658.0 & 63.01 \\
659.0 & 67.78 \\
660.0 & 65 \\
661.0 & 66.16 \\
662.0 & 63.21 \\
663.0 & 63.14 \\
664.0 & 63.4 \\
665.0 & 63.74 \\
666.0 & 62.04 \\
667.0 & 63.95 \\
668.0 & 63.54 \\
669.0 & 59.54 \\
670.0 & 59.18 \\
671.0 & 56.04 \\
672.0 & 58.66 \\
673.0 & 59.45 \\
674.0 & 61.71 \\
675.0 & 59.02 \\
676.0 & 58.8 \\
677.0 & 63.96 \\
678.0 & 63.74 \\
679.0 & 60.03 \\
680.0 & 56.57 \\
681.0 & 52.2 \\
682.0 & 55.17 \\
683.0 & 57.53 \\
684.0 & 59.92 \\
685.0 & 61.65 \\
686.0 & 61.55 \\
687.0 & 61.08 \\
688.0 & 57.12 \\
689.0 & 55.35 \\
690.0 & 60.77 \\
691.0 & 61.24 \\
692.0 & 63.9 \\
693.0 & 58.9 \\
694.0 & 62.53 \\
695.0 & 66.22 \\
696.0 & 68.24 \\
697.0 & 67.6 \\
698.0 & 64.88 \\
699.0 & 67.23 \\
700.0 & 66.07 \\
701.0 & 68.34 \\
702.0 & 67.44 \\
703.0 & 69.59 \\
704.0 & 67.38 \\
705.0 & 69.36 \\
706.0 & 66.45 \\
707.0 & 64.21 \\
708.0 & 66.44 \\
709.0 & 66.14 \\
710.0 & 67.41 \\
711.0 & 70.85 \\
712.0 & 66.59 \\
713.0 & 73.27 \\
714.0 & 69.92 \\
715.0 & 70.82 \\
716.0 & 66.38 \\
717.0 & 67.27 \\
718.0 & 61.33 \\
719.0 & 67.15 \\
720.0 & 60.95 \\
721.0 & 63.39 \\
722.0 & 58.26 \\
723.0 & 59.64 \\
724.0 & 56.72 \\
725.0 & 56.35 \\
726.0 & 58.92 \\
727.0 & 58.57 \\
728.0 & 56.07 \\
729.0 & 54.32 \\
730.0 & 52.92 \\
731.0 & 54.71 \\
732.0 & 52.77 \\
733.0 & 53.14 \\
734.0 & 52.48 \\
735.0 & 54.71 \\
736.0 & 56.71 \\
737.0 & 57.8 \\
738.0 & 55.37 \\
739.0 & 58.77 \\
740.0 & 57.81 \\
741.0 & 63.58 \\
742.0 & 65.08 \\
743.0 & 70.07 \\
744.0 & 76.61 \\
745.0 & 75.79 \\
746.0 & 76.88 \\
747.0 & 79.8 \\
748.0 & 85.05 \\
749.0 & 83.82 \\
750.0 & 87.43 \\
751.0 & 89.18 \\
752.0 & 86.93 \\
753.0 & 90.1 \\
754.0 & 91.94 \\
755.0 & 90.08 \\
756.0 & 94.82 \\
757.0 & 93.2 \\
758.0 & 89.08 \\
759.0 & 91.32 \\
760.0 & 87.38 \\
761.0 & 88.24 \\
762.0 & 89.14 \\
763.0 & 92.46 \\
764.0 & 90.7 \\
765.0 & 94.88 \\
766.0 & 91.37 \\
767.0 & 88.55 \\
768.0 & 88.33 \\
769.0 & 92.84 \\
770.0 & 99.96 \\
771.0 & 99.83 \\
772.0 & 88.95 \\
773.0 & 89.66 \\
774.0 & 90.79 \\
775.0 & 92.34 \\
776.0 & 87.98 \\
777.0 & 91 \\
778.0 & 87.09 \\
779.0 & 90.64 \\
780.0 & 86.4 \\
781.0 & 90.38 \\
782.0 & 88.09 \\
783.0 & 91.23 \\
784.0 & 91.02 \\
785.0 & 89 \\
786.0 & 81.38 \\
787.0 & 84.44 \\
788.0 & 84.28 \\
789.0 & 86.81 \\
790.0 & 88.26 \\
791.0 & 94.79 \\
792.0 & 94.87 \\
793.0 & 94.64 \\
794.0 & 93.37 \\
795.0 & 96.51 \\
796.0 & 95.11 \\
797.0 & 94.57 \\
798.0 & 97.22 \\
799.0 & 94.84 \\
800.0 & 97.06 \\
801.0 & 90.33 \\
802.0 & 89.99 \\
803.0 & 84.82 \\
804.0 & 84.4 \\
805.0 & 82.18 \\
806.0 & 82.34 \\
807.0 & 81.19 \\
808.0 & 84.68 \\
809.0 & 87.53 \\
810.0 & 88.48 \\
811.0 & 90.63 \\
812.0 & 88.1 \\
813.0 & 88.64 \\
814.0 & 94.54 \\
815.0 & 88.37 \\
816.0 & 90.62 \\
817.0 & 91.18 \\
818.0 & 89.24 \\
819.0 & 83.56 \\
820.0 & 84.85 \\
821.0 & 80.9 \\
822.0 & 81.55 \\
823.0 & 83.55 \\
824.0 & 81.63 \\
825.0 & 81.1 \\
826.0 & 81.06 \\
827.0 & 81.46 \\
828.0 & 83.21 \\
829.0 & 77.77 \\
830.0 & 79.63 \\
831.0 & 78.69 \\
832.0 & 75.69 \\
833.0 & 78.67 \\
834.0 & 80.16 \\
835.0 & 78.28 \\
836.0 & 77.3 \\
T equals 90.7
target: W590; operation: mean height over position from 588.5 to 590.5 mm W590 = 72.8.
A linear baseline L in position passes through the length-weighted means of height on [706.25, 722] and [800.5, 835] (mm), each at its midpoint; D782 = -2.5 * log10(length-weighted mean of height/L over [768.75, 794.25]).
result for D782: -0.158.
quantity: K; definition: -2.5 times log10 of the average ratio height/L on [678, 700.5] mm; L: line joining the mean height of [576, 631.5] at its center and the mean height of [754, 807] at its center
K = 0.33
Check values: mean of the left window 75.6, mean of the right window 90.5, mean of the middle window 61.2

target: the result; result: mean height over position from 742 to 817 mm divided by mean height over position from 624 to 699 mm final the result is 1.4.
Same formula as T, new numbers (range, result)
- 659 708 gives 62.4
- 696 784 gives 74.8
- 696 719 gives 67.5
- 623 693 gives 63.7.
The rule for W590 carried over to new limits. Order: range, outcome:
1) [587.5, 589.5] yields 74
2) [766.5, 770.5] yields 92.4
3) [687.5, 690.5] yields 57.7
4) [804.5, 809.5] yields 83.6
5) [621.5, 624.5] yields 75.3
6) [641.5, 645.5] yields 65.6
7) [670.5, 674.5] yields 59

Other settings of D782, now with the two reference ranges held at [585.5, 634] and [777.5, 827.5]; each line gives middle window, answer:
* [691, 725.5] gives 0.23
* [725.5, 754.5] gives 0.23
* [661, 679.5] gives 0.26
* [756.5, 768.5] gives -0.06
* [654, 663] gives 0.21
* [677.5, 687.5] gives 0.32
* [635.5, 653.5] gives 0.18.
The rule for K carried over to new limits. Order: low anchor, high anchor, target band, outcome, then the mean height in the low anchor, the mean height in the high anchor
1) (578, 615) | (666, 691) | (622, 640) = -0.017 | 75.6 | 59.5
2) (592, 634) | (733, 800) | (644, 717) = 0.233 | 73.4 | 84.9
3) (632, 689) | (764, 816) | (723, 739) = 0.359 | 62.5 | 90.1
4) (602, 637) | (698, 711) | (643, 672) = 0.124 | 73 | 67.2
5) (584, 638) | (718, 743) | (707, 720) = -0.122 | 73.2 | 58.1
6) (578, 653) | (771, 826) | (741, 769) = -0.014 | 72.3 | 88.7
